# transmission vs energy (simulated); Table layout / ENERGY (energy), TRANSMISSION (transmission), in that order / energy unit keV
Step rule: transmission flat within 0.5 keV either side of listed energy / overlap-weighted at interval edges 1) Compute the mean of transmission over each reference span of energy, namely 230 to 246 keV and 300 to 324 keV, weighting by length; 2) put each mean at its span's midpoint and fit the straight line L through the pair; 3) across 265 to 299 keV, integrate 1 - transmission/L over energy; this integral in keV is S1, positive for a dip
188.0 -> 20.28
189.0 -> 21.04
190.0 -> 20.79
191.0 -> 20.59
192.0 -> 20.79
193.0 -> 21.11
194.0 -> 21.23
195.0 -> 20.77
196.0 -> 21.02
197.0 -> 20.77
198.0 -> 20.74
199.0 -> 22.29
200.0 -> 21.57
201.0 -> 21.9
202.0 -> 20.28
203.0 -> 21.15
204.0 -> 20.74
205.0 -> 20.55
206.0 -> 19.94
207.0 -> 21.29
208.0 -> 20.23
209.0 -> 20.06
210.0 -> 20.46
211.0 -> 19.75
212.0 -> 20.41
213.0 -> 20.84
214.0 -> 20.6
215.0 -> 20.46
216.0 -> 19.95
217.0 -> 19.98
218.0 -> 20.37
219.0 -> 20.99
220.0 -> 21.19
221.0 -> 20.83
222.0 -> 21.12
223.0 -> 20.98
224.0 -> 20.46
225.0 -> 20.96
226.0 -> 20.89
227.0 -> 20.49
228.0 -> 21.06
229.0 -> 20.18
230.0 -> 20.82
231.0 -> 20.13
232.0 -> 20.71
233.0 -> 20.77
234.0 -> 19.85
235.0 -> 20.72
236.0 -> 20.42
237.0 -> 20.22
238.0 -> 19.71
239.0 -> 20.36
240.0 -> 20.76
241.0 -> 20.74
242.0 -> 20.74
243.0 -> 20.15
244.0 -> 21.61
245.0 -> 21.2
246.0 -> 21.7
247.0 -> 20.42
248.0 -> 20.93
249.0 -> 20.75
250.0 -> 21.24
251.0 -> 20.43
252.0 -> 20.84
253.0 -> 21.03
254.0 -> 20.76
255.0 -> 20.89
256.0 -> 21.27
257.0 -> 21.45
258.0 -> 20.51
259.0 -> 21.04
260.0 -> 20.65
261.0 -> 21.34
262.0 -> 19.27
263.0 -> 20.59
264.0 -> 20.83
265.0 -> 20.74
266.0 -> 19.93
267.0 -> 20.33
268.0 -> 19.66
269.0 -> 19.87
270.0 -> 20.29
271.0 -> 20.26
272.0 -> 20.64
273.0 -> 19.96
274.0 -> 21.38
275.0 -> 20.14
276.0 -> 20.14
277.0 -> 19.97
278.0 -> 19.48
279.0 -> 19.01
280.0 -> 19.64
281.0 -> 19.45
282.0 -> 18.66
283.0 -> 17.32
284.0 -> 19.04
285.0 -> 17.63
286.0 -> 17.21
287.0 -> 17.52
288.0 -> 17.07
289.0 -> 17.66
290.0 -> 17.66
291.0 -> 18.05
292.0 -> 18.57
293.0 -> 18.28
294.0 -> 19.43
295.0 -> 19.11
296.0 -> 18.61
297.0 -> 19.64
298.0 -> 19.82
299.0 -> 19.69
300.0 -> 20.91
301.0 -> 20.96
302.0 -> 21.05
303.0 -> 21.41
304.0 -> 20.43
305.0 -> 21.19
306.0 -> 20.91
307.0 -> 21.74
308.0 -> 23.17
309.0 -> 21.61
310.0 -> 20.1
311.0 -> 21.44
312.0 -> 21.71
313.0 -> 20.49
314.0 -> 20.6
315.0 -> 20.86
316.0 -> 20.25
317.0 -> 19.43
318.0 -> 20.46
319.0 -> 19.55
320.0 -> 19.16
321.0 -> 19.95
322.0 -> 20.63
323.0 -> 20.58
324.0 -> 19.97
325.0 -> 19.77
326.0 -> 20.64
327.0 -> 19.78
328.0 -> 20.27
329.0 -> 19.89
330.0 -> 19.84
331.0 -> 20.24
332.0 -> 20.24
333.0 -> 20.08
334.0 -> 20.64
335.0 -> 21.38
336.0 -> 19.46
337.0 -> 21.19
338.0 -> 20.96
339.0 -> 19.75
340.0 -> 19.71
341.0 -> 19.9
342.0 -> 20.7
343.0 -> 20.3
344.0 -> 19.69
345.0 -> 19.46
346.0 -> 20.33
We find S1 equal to 2.5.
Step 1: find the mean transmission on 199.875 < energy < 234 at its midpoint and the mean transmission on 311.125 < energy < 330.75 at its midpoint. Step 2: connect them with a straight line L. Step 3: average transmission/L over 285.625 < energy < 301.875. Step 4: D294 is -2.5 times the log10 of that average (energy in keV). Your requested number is 0.08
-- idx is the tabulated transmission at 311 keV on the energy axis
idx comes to 21.44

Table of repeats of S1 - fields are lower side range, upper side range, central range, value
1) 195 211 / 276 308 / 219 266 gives -1.3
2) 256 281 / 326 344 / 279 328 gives 1.2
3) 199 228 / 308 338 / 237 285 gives 0.6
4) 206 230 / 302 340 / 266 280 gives 0.3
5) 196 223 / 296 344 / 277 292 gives 1.6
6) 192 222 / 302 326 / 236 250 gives 0.0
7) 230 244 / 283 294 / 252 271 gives -1.3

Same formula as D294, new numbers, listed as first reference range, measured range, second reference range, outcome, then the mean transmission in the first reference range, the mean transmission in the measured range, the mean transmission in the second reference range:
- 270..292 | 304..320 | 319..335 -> -0.058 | 19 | 20.8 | 20.1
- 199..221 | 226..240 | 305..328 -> 0.010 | 20.6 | 20.4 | 20.6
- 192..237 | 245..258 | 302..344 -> -0.018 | 20.7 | 21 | 20.5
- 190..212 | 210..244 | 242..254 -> 0.017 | 20.8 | 20.5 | 20.9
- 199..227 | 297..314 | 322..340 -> -0.033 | 20.7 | 21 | 20.3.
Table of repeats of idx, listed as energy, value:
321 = 19.95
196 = 21.02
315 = 20.86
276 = 20.14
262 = 19.27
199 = 22.29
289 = 17.66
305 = 21.19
